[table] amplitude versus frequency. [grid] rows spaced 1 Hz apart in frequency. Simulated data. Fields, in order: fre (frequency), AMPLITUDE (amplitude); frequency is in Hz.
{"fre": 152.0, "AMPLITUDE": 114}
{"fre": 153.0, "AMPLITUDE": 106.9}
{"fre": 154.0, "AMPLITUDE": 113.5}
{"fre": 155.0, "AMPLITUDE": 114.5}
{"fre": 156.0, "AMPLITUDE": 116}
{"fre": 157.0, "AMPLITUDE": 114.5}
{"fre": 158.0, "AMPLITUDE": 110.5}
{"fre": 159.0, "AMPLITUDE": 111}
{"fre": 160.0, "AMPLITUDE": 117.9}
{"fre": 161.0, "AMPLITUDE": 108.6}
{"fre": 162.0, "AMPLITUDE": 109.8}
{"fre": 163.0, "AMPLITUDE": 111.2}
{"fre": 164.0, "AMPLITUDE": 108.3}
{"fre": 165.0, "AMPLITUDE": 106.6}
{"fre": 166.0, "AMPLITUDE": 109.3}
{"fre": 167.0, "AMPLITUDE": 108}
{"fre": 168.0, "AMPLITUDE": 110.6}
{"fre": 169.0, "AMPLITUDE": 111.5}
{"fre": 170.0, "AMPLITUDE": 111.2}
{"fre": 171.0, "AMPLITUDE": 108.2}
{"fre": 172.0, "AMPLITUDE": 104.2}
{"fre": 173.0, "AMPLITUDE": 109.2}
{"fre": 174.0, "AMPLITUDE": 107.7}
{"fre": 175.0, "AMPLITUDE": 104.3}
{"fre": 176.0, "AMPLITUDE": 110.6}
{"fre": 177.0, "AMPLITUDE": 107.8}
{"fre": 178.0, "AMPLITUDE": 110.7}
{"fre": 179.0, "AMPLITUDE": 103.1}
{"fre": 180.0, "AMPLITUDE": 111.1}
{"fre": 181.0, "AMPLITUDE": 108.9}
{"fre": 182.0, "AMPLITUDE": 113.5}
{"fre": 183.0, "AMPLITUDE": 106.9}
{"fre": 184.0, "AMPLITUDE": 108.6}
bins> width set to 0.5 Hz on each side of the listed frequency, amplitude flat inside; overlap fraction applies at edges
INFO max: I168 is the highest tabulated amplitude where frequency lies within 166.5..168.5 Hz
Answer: 110.6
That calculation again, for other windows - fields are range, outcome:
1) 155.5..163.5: 117.9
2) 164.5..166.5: 109.3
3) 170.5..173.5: 109.2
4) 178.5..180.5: 111.1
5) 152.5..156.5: 116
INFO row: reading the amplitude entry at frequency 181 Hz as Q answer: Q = 108.9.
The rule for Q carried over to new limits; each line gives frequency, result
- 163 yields 111.2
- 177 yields 107.8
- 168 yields 110.6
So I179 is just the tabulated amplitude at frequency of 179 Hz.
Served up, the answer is 103.1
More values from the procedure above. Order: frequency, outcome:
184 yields 108.6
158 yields 110.5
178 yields 110.7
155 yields 114.5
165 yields 106.6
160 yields 117.9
